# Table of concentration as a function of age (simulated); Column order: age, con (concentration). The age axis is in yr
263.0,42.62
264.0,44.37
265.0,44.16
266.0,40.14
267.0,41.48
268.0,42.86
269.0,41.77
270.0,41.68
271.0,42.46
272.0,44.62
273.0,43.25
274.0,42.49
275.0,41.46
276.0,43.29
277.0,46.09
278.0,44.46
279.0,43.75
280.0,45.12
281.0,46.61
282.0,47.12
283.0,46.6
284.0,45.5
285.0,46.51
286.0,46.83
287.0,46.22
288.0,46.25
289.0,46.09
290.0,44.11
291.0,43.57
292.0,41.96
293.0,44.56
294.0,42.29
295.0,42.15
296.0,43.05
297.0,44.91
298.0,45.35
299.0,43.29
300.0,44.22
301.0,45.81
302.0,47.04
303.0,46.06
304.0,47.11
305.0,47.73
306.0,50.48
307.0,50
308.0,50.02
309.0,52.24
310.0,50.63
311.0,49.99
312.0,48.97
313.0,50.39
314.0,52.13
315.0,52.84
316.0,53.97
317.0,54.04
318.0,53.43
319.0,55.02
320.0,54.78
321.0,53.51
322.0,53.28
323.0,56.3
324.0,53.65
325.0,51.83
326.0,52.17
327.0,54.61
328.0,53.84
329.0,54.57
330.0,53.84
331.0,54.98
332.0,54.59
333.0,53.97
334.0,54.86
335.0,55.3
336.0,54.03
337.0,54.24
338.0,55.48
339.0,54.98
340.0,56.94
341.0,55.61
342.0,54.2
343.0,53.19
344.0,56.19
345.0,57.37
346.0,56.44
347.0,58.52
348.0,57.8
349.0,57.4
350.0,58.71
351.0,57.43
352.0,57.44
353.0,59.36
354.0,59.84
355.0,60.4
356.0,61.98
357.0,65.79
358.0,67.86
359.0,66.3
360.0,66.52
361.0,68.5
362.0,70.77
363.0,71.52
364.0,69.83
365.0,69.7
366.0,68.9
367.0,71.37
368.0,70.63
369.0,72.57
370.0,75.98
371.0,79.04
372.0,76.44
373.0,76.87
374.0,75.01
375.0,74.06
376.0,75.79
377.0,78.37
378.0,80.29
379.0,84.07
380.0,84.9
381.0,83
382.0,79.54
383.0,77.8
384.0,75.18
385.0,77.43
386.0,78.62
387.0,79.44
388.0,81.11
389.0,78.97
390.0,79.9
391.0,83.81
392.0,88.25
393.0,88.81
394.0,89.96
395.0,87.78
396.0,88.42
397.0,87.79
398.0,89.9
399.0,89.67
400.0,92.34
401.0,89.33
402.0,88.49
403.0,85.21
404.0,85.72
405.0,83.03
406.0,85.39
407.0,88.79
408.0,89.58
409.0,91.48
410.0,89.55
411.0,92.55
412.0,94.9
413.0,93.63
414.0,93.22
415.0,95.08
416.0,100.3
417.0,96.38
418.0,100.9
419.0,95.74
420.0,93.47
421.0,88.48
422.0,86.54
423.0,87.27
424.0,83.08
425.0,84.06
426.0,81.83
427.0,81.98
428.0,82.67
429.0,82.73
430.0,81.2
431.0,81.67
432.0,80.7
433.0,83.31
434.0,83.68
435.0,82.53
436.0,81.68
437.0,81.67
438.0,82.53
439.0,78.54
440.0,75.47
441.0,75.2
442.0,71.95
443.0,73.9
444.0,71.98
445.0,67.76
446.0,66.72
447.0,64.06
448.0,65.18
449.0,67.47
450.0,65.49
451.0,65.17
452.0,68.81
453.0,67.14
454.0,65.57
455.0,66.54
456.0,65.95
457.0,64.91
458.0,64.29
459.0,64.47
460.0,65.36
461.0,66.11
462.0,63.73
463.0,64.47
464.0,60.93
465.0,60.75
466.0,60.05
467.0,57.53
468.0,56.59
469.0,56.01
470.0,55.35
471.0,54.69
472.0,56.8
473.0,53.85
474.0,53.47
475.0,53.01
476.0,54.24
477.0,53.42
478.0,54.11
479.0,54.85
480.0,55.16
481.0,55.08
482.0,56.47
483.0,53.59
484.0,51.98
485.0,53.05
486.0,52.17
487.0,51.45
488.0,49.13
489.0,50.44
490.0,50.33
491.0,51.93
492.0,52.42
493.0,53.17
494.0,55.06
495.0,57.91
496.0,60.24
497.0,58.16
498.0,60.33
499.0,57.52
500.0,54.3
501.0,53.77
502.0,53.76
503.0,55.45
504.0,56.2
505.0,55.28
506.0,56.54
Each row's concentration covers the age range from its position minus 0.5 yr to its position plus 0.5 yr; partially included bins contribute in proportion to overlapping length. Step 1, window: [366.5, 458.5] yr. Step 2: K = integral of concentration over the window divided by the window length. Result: 81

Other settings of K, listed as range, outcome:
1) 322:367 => 58.9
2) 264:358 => 50.3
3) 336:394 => 69.5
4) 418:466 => 74.7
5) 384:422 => 88.5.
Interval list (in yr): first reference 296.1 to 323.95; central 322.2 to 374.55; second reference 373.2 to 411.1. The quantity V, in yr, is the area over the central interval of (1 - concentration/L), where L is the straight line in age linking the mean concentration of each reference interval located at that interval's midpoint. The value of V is 3.84 yr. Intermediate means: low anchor 50.1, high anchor 84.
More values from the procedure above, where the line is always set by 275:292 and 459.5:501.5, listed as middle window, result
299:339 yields -4.1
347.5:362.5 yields -4.0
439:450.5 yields -3.4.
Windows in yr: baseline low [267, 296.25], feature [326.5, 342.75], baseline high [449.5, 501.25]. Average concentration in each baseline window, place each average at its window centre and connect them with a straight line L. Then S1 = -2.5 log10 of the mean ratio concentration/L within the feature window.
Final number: -0.14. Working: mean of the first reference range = 44.2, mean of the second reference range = 57.9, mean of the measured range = 54.7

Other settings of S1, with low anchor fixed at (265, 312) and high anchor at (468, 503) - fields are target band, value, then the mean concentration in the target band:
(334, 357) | -0.19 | 57.1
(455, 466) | -0.20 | 64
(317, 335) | -0.15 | 54.1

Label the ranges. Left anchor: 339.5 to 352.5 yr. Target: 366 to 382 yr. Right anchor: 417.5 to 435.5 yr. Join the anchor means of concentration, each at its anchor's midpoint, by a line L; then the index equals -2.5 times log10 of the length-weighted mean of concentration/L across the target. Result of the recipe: -0.15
